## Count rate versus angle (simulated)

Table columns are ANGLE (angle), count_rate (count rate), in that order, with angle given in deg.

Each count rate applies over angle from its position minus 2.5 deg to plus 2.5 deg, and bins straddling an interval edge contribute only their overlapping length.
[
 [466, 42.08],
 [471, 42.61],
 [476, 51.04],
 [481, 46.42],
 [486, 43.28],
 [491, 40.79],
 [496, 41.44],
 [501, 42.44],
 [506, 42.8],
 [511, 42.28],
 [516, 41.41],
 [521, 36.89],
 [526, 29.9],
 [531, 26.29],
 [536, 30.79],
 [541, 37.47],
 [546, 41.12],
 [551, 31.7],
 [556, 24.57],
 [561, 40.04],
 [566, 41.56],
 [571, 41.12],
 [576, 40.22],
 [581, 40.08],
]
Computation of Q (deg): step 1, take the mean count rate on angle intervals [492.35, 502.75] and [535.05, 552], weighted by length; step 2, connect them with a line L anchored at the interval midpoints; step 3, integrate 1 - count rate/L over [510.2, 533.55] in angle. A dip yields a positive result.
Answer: 2.4 deg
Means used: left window 41.8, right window 36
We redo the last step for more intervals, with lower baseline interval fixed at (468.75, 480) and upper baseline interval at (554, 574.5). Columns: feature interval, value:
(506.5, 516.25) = 0.2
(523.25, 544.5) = 4.6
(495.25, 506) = 0.4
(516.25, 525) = 1.1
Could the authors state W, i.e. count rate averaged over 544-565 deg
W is 34.7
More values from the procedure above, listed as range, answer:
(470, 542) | 39.7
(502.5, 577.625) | 36.6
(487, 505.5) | 41.8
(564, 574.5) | 41.2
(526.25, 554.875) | 32.8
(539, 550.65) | 38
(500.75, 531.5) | 37.8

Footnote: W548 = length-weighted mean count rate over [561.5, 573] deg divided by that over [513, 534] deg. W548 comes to 1.2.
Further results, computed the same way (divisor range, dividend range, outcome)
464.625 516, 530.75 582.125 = 0.83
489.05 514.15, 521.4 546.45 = 0.78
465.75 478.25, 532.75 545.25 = 0.76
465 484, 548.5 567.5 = 0.75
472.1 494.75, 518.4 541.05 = 0.71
